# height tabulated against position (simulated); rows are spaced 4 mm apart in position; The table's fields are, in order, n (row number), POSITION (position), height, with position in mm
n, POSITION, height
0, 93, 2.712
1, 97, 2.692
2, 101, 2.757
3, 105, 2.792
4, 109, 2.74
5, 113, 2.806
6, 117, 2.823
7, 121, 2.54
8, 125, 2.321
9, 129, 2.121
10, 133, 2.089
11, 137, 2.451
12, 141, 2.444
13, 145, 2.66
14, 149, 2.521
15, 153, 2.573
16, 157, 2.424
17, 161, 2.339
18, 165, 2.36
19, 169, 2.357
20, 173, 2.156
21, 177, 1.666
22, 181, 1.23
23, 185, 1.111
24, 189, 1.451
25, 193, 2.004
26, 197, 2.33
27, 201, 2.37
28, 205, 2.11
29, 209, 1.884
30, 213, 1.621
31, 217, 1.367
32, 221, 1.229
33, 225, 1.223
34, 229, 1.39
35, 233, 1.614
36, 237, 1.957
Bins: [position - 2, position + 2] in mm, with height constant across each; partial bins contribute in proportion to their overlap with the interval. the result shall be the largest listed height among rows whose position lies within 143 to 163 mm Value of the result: 2.66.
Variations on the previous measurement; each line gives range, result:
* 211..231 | 1.621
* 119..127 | 2.54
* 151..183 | 2.573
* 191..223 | 2.37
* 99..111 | 2.792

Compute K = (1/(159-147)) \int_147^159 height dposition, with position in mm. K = 2.51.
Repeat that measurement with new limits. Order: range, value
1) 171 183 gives 1.68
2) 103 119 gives 2.79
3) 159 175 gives 2.3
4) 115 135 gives 2.38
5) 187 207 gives 2.05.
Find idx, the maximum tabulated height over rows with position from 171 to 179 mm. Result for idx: 2.156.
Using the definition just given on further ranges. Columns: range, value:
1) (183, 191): 1.451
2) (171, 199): 2.33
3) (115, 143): 2.823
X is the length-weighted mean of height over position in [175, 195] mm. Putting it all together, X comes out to 1.49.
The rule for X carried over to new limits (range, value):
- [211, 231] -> 1.37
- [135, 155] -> 2.53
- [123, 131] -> 2.22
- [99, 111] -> 2.76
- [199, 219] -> 1.87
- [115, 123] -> 2.68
